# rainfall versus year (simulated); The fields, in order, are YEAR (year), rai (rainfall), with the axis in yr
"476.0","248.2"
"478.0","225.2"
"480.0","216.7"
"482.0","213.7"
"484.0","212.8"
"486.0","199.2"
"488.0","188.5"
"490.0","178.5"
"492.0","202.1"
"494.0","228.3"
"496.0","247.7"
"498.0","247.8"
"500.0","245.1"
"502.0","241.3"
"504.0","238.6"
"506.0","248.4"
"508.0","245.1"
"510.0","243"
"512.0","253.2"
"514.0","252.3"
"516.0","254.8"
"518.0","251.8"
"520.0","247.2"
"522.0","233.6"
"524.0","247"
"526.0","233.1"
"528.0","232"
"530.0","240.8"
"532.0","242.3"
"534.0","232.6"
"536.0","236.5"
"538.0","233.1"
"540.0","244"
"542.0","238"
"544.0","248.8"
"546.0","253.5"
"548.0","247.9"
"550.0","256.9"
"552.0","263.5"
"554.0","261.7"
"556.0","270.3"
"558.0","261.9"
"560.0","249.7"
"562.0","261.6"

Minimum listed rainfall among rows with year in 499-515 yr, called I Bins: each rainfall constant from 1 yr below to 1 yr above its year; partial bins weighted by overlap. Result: 238.6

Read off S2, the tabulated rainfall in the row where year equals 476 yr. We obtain 248.2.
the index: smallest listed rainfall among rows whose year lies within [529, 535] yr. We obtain 232.6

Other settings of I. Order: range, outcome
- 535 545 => 233.1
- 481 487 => 199.2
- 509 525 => 233.6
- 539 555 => 238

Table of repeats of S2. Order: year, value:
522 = 233.6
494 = 228.3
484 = 212.8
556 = 270.3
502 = 241.3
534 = 232.6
